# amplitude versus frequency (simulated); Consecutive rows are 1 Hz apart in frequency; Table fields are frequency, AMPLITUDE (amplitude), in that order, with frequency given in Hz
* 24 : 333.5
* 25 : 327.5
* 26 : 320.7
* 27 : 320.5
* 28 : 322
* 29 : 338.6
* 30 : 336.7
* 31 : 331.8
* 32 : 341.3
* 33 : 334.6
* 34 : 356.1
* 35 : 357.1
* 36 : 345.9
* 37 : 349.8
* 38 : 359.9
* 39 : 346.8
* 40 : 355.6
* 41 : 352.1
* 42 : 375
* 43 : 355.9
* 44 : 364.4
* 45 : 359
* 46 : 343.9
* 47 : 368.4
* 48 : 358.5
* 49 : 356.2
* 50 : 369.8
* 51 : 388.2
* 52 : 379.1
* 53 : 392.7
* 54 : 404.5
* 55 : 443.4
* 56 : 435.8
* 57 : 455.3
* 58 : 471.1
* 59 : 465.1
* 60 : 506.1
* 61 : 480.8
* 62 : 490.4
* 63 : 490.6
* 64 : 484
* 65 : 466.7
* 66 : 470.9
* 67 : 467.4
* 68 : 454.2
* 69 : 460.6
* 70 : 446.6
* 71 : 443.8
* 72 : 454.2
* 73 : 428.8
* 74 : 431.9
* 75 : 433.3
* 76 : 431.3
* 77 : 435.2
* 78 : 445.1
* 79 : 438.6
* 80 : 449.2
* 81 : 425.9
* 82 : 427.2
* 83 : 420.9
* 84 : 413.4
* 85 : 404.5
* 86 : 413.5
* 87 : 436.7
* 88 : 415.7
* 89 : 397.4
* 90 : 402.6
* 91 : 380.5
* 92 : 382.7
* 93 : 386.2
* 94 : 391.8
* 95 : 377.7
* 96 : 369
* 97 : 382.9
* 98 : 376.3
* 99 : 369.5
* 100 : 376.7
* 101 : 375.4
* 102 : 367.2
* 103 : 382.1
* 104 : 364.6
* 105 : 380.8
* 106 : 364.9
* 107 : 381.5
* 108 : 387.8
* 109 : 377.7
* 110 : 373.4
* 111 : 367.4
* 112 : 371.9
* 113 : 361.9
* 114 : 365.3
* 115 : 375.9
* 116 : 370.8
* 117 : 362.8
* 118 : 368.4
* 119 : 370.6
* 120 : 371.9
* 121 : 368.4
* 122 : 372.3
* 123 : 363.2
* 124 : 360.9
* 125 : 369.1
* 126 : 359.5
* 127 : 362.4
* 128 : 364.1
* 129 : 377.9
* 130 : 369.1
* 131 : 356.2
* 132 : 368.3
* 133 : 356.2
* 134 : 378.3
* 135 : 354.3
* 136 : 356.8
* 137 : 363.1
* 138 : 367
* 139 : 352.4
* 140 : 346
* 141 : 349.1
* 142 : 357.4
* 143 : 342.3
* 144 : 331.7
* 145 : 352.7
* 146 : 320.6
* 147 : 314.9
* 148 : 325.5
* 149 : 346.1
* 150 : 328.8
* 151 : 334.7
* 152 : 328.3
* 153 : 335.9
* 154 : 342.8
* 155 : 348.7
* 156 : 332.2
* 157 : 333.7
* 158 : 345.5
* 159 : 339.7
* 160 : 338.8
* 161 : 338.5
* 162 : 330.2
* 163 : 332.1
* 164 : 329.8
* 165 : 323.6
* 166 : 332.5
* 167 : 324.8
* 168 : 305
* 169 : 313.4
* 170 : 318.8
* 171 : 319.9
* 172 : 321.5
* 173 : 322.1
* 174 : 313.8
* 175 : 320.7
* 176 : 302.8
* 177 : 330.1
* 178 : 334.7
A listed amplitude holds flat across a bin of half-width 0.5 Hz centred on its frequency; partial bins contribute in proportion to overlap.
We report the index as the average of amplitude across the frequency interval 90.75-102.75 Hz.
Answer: 378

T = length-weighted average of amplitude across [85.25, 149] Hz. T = 369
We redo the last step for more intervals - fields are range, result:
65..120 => 402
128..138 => 365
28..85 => 408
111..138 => 366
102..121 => 372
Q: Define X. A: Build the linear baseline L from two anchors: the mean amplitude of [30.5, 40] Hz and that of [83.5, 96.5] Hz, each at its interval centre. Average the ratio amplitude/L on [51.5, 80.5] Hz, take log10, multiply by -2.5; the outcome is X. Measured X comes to -0.197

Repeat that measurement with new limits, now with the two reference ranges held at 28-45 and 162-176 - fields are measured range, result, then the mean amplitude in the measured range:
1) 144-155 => -0.03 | 334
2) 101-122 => -0.12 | 372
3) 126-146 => -0.09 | 357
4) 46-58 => -0.15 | 397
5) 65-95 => -0.25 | 427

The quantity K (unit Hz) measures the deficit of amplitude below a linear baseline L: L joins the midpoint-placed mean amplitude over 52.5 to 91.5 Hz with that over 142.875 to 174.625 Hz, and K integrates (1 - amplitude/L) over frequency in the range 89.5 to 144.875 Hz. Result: 2.05 Hz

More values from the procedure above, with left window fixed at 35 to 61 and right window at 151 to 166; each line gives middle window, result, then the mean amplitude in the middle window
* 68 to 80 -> -2.07 Hz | 442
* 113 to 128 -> -0.55 Hz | 367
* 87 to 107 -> -0.94 Hz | 383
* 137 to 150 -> 0.02 Hz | 342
